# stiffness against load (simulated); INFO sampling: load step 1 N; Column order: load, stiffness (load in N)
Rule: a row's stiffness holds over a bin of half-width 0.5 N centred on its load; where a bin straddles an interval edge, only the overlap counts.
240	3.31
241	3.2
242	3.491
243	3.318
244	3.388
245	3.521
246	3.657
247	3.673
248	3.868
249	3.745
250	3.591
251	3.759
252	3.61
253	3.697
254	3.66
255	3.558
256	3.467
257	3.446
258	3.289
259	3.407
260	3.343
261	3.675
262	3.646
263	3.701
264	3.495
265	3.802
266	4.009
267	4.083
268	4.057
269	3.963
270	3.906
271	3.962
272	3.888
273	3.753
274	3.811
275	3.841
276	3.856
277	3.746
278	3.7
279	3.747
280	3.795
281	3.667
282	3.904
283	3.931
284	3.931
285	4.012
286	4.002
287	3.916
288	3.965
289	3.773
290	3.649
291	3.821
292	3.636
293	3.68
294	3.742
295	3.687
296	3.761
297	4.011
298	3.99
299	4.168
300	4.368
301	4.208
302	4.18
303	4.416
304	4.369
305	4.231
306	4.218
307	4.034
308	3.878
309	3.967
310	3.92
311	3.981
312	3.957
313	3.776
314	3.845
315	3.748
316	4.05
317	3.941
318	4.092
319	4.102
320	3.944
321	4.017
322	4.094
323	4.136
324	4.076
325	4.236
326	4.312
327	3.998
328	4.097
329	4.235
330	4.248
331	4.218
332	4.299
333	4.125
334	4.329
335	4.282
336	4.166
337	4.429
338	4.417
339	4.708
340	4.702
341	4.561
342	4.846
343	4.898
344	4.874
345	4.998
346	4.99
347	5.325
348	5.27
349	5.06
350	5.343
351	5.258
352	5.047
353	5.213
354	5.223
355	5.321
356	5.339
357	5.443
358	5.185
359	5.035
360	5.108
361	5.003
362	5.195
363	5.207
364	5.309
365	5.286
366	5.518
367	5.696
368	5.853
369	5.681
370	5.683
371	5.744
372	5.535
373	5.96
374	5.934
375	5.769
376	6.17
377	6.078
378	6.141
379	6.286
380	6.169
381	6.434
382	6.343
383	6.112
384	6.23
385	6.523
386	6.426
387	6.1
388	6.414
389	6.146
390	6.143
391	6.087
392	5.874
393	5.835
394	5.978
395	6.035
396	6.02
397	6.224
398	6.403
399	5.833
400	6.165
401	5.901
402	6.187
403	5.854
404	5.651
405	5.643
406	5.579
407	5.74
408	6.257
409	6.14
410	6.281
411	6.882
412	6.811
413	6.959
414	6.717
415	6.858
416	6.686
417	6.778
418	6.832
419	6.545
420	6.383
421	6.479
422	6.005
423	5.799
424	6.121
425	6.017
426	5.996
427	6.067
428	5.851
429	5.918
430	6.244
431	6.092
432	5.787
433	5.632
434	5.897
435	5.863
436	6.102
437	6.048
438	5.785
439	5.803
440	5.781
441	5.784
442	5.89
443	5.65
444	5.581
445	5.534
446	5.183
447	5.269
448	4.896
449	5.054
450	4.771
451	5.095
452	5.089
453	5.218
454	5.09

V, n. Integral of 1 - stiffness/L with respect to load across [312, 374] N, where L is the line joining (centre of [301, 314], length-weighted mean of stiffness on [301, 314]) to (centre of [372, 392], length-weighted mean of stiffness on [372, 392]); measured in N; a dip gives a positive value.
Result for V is 3.82 N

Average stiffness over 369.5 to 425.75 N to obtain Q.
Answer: 6.18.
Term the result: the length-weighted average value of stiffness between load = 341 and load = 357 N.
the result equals 5.13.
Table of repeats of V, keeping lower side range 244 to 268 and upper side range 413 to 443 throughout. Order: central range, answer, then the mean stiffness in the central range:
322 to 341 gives 1.8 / 4.28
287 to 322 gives 3.0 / 3.98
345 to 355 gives -0.4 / 5.19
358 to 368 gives -0.2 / 5.29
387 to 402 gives -1.1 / 6.08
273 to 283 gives 0.4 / 3.79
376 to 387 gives -1.6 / 6.26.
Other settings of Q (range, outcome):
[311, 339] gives 4.13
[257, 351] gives 4.09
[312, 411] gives 5.26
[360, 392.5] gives 5.9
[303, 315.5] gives 4.01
